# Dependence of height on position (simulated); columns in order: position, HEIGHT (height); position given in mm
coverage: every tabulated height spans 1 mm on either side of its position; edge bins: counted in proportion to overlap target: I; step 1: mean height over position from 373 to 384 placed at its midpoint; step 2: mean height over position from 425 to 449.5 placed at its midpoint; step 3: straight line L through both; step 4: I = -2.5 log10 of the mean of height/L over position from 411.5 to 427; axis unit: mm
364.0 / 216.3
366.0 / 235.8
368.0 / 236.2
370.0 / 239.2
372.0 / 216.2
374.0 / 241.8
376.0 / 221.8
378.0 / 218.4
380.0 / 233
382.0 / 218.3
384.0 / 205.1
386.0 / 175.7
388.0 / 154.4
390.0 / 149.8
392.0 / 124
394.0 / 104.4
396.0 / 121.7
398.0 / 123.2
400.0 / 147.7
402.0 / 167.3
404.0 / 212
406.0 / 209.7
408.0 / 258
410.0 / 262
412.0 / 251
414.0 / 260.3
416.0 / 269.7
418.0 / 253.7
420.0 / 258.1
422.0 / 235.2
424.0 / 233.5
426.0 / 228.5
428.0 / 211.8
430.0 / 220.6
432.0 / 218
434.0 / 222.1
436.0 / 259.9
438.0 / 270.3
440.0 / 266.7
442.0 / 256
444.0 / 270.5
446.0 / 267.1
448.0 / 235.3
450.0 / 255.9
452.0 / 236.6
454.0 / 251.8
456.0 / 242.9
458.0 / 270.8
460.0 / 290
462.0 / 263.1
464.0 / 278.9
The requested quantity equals -0.05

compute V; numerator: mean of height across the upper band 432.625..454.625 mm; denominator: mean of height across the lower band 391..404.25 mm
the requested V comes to 1.82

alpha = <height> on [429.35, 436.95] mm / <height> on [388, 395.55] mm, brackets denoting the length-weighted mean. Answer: 1.78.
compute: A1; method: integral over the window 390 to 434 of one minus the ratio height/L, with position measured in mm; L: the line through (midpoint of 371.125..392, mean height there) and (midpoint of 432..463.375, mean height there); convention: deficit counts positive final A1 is 3.9 mm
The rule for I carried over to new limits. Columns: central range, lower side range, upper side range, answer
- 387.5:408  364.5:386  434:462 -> 0.442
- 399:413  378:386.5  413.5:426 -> 0.100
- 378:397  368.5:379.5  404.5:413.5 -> 0.358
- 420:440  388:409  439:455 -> -0.068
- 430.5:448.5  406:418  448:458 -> -0.004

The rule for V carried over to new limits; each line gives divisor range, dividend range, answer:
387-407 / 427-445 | 1.61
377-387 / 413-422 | 1.23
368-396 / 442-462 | 1.35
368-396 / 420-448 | 1.27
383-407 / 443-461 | 1.63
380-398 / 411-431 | 1.52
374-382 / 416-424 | 1.11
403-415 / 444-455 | 1.04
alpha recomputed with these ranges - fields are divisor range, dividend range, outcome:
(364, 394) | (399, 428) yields 1.14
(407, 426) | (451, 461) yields 1.02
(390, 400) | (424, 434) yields 1.78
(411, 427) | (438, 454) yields 1.03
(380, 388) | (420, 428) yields 1.18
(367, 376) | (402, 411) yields 0.98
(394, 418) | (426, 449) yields 1.19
